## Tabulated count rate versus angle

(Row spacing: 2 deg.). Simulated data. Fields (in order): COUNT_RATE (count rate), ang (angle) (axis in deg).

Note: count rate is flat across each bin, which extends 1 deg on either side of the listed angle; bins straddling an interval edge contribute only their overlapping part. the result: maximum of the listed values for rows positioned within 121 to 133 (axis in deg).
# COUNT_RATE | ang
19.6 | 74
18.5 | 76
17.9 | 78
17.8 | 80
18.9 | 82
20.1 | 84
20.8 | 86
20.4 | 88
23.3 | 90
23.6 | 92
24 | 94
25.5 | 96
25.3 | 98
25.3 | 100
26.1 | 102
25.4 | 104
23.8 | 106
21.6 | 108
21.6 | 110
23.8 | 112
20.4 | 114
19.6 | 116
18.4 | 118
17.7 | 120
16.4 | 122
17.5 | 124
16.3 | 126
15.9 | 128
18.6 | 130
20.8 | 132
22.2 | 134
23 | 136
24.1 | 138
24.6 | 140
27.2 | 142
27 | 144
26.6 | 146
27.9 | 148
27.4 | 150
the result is 20.8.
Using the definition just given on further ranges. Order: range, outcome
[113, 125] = 20.4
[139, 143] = 27.2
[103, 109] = 25.4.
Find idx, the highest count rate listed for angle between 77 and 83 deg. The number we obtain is 18.9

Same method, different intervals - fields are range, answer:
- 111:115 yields 23.8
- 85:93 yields 23.6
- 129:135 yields 22.2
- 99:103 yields 26.1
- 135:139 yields 24.1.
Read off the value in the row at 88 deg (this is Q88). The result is 20.4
